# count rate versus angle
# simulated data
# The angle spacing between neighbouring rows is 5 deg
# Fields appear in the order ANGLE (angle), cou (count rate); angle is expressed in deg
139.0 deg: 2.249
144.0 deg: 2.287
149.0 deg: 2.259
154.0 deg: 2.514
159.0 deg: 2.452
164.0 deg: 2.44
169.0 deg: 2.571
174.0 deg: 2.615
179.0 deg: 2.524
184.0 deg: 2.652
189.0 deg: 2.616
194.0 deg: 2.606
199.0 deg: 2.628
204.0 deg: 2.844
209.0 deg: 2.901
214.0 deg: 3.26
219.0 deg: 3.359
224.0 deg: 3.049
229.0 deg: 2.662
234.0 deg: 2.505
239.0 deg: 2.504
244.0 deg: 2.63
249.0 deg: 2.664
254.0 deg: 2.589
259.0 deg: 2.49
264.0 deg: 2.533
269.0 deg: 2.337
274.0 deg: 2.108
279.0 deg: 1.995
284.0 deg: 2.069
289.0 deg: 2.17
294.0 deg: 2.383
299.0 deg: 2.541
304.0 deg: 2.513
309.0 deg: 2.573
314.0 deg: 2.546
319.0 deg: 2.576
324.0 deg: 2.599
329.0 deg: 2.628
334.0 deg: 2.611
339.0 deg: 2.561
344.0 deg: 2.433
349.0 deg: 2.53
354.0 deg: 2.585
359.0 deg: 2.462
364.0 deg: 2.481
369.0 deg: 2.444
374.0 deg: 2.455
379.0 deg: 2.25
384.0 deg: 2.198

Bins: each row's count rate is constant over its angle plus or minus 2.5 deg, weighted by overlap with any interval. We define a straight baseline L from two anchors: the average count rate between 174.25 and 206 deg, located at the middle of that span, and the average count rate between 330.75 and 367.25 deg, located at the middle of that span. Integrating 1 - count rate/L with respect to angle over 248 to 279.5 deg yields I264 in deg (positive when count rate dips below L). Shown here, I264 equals 2.3 deg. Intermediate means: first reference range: 2.64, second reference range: 2.52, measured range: 2.4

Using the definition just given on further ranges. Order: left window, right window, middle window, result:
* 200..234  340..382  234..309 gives 9.9 deg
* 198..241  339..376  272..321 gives 5.7 deg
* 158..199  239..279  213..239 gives -4.2 deg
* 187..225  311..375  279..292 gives 2.8 deg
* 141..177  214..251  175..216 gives -1.8 deg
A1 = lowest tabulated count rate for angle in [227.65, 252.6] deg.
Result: 2.504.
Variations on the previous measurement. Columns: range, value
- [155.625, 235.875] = 2.44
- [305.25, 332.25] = 2.546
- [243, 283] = 1.995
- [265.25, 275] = 2.108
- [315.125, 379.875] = 2.25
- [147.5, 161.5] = 2.259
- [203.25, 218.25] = 2.844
